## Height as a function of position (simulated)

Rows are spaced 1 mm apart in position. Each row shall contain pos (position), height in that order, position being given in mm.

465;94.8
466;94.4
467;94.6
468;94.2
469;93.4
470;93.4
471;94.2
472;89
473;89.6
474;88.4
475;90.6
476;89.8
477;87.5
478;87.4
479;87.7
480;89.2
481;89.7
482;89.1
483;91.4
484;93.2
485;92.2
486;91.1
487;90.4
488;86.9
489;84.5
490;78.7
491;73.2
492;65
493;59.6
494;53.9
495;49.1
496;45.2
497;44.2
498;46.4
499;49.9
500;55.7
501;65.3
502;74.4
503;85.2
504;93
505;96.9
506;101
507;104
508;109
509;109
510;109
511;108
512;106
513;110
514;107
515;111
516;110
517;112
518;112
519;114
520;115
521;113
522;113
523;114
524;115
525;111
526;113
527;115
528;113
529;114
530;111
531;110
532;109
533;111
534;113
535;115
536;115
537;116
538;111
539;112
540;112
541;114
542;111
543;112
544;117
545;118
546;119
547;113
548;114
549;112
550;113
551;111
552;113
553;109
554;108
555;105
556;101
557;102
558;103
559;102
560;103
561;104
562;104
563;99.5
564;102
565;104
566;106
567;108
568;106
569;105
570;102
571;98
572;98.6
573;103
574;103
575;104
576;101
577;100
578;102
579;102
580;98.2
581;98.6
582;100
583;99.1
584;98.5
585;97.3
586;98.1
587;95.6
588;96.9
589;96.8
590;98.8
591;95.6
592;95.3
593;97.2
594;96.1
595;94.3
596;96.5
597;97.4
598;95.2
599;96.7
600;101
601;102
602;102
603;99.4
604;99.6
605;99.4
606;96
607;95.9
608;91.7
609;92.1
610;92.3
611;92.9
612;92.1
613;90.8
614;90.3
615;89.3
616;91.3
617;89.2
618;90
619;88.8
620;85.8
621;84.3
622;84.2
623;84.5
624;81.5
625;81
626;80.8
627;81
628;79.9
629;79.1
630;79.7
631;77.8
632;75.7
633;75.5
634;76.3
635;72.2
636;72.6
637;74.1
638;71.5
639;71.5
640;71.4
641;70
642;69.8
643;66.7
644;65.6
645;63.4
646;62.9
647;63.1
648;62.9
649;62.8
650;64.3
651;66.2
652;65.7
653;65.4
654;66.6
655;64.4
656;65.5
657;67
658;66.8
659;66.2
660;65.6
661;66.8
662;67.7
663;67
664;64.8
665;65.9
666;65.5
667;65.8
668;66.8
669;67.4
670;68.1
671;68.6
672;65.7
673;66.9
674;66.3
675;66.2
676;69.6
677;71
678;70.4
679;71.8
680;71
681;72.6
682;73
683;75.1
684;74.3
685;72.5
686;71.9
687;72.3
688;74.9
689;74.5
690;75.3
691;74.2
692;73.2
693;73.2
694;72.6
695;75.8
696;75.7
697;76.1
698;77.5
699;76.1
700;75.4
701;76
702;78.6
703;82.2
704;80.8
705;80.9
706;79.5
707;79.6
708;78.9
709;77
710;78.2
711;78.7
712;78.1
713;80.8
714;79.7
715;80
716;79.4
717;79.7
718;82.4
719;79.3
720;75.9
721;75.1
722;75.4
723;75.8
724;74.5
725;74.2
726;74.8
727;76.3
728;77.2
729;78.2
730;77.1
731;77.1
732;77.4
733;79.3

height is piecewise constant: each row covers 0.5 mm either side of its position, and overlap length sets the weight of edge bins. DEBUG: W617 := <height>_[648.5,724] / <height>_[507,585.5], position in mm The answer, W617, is 0.67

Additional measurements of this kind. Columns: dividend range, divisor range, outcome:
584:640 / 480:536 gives 0.95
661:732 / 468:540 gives 0.78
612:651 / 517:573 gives 0.70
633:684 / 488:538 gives 0.71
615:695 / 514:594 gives 0.68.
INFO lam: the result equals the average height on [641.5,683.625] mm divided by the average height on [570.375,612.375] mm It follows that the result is 0.68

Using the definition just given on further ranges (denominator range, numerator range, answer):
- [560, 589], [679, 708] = 0.75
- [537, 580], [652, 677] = 0.62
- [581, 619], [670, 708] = 0.77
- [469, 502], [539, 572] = 1.39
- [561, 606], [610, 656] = 0.76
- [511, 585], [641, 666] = 0.61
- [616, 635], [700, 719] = 0.97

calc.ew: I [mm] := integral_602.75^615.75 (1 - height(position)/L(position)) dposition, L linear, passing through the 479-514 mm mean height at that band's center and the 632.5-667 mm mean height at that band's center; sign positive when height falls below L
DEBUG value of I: -4.1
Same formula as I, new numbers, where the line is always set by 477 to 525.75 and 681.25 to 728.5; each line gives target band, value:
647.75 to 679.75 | 5.09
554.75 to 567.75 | -2.62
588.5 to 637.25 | -3.89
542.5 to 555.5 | -3.86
